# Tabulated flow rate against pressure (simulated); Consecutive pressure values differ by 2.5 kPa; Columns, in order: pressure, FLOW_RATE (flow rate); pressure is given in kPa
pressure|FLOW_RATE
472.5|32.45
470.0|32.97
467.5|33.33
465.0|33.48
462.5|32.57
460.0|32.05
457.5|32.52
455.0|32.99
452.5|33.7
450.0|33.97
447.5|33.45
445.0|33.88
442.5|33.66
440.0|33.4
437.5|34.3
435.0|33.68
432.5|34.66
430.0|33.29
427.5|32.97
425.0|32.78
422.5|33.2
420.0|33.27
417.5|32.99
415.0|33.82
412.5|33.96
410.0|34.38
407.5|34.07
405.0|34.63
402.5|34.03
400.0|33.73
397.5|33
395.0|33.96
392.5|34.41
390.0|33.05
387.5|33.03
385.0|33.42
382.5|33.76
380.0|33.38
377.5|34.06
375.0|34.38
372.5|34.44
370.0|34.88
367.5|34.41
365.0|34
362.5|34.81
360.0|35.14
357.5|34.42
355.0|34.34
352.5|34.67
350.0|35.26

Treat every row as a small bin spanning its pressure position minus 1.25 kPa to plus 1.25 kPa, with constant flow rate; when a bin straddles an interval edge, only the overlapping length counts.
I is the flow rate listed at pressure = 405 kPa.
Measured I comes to 34.63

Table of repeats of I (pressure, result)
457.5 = 32.52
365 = 34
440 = 33.4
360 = 35.14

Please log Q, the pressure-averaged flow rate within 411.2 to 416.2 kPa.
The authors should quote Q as 33.9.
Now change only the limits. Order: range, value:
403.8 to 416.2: 34.2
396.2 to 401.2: 33.4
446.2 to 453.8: 33.7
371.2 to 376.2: 34.4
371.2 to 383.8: 34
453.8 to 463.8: 32.5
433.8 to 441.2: 33.8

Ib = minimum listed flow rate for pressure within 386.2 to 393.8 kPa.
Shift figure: 33.03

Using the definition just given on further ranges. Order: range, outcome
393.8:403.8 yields 33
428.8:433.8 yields 33.29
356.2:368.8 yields 34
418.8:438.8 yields 32.78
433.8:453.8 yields 33.4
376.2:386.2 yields 33.38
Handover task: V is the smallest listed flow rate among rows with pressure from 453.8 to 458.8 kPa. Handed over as 32.52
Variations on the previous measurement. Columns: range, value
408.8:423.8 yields 32.99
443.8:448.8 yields 33.45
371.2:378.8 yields 34.06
